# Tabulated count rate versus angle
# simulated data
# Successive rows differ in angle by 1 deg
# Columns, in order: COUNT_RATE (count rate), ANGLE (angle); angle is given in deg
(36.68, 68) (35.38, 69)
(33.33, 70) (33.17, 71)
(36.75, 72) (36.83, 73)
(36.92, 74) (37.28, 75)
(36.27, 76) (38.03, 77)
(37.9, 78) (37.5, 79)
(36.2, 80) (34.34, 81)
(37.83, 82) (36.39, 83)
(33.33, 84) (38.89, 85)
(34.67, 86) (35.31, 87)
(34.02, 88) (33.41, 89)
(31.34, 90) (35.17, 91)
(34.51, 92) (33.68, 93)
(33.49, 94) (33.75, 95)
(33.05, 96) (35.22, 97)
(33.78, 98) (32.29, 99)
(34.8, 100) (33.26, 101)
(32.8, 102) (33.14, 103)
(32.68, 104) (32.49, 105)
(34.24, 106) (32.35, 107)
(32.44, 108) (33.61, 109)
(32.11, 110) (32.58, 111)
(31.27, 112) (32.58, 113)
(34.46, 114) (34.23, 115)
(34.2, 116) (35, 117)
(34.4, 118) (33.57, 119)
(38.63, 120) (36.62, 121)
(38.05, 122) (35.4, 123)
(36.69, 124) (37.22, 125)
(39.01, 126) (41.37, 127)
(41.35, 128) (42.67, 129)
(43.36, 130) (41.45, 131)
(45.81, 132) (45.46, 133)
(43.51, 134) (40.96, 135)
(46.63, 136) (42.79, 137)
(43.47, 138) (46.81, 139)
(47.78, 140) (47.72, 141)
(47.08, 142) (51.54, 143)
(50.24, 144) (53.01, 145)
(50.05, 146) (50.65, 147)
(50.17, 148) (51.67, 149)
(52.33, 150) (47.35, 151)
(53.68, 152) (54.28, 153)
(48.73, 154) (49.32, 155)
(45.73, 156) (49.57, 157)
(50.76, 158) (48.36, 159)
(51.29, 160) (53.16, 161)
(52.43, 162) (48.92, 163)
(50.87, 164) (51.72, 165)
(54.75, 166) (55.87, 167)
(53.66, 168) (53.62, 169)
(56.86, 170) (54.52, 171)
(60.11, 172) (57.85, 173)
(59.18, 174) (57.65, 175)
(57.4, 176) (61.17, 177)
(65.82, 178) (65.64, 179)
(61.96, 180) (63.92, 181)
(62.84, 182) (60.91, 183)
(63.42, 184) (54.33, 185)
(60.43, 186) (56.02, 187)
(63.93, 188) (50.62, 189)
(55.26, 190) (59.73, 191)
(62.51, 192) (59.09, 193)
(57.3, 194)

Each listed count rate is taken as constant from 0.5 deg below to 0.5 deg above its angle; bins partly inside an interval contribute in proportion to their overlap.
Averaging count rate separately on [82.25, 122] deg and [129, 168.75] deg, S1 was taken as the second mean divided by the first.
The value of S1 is 1.44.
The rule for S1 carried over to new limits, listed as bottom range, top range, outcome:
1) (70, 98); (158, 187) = 1.61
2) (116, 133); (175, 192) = 1.55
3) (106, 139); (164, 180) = 1.52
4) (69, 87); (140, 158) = 1.39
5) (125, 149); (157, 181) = 1.22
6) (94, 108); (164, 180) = 1.73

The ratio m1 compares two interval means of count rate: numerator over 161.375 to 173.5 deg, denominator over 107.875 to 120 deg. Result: 1.61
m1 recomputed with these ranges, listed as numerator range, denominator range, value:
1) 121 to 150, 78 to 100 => 1.29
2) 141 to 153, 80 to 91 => 1.45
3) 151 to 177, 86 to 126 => 1.56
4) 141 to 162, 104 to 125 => 1.47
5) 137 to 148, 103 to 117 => 1.47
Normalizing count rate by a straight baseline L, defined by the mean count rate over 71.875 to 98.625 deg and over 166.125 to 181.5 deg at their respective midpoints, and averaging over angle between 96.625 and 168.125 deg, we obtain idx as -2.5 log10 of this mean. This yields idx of 0.136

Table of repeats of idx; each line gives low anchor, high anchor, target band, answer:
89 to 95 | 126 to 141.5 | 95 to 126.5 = 0.118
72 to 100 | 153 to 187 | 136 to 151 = 0.012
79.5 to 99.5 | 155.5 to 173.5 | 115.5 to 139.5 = 0.095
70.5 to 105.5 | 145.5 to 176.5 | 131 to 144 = 0.027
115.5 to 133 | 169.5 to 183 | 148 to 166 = 0.033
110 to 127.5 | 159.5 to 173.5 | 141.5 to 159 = -0.060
